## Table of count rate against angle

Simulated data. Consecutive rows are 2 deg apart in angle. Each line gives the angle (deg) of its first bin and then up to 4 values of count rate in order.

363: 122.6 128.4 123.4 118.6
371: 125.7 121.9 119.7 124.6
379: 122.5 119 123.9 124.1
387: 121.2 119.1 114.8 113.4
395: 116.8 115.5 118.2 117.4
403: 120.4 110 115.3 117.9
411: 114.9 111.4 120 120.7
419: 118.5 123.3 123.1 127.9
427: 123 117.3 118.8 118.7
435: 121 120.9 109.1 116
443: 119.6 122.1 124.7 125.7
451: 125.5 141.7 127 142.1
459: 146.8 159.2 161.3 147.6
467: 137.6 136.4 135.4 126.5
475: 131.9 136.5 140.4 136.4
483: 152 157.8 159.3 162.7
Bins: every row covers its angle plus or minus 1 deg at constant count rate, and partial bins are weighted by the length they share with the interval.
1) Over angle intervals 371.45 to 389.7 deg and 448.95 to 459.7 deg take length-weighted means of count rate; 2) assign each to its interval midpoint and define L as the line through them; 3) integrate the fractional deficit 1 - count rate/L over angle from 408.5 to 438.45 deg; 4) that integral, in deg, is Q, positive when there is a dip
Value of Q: 2.3 deg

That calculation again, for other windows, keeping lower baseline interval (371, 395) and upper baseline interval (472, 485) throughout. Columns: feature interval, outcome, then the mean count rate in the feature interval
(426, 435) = 0.69 deg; 120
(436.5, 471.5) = 0.22 deg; 133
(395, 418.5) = 1.59 deg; 117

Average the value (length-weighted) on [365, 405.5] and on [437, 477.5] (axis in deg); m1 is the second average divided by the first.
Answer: 1.1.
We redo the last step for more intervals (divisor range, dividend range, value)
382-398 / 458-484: 1.20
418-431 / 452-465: 1.20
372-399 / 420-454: 1.02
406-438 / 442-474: 1.14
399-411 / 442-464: 1.17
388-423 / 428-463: 1.09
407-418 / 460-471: 1.26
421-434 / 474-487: 1.18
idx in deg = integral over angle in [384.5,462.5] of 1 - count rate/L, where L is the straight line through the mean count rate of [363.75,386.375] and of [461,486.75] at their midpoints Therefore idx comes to 6.1 deg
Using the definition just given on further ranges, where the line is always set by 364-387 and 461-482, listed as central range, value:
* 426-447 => 2.32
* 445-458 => 0.57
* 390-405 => 1.25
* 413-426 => 0.92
